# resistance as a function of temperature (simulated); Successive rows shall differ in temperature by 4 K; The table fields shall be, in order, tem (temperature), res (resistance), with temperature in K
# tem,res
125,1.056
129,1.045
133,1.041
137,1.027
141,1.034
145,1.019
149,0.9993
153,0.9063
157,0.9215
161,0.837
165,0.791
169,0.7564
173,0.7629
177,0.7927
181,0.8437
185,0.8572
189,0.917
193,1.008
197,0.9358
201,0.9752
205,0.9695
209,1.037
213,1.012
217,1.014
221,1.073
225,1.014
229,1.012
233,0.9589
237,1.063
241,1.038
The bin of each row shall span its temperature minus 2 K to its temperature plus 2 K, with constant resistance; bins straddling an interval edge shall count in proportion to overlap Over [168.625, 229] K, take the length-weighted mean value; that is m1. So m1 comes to 0.939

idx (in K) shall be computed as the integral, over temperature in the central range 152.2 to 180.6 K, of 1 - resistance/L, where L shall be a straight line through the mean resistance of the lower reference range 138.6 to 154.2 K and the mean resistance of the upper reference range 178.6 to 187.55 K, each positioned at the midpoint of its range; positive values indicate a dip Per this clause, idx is 3.0 K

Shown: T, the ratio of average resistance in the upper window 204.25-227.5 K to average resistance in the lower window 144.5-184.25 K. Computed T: 1.19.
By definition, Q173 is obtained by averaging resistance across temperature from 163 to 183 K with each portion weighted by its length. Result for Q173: 0.789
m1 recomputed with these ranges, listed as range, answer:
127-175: 0.928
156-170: 0.825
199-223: 1.01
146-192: 0.86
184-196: 0.934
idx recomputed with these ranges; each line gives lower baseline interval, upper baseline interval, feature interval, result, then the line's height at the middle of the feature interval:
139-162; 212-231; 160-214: 5.6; 0.993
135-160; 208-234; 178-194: 1.7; 1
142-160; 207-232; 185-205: 1.0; 1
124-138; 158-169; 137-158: -1.3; 0.926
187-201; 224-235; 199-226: -1.0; 0.976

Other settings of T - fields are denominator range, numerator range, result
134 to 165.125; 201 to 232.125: 1.06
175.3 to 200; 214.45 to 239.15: 1.14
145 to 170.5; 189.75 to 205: 1.10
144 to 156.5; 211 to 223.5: 1.07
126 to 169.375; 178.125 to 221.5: 1.01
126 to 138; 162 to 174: 0.75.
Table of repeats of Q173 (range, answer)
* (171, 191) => 0.835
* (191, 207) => 0.972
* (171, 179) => 0.778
